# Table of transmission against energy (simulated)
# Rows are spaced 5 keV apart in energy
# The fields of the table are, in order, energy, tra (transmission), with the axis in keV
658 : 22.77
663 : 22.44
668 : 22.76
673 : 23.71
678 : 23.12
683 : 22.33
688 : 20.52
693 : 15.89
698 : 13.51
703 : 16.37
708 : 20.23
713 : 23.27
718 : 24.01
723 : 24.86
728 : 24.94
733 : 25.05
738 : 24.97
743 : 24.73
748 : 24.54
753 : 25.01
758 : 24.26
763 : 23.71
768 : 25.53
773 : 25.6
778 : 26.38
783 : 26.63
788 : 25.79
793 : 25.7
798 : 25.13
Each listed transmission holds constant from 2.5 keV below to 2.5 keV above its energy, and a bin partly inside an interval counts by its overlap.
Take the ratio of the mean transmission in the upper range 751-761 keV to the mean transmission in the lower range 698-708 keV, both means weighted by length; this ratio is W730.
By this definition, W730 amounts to 1.5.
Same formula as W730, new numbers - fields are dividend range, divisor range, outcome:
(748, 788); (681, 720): 1.30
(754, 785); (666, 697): 1.21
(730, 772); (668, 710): 1.26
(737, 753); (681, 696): 1.28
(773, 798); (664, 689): 1.15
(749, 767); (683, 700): 1.39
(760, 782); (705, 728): 1.10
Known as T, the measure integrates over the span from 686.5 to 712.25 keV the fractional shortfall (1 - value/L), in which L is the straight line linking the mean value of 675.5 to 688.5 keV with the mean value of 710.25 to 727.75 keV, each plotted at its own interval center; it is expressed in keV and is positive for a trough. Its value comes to 6.2 keV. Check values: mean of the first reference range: 22.2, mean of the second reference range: 24.1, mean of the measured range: 17.6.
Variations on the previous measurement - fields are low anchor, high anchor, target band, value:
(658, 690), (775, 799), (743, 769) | 0.47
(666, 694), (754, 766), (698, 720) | 2.48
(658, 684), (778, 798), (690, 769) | 6.48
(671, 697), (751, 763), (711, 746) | -2.48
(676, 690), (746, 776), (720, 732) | -0.68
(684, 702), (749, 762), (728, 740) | -1.68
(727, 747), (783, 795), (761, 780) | 0.18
